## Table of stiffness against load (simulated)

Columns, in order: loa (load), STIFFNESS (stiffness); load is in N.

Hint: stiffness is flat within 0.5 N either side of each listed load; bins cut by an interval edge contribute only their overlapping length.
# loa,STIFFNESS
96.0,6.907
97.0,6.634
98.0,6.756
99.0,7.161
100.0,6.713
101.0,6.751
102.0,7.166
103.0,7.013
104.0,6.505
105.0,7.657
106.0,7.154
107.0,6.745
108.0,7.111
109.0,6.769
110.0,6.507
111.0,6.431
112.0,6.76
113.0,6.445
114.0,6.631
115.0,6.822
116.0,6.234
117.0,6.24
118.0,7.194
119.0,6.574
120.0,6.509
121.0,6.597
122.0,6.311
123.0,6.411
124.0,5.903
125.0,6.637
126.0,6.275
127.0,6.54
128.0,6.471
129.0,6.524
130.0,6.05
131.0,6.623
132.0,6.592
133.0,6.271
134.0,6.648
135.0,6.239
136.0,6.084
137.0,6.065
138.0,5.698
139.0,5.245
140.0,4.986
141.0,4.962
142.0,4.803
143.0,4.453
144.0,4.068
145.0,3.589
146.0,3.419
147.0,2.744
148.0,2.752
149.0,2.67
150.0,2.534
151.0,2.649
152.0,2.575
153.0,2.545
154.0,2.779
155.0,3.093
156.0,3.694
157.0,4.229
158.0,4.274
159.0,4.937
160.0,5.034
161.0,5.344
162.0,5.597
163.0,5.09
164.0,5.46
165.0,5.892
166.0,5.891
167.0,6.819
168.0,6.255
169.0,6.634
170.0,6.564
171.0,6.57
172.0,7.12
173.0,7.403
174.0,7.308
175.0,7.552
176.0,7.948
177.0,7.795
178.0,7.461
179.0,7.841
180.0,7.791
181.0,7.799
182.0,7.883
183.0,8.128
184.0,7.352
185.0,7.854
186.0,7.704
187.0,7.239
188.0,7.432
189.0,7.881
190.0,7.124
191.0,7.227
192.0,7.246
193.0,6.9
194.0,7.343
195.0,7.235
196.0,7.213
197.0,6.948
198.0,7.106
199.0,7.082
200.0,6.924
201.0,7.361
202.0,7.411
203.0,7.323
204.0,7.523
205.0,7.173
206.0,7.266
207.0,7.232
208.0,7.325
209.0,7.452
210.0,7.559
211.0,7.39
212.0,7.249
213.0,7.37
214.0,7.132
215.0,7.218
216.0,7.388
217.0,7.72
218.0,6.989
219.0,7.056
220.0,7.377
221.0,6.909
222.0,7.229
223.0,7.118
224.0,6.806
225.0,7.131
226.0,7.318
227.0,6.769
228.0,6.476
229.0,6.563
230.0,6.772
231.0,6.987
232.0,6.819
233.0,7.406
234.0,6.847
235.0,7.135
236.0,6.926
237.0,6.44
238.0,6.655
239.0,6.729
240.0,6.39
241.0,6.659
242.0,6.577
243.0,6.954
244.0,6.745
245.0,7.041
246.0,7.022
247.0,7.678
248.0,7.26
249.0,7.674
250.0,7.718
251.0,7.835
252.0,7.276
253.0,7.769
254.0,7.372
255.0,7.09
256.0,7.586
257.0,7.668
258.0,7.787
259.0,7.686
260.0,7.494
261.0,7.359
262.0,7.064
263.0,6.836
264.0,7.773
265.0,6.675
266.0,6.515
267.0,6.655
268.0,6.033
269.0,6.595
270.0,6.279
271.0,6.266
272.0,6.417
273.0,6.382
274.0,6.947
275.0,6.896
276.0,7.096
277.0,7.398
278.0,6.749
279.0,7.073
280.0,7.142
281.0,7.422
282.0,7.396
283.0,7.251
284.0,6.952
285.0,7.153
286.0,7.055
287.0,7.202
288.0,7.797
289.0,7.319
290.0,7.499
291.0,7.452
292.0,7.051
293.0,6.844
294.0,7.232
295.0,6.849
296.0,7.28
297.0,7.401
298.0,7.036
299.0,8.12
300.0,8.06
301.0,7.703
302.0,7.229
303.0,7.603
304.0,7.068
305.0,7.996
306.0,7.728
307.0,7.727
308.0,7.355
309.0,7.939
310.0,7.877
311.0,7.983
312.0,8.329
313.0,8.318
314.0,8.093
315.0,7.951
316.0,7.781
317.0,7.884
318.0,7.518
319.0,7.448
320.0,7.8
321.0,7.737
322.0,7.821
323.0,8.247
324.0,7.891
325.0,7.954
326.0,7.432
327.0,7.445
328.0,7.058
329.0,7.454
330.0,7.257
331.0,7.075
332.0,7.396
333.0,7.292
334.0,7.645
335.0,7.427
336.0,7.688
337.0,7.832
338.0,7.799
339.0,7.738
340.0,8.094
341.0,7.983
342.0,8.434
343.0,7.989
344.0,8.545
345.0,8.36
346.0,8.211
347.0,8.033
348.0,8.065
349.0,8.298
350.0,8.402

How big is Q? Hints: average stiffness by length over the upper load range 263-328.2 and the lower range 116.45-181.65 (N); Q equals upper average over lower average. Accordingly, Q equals 1.3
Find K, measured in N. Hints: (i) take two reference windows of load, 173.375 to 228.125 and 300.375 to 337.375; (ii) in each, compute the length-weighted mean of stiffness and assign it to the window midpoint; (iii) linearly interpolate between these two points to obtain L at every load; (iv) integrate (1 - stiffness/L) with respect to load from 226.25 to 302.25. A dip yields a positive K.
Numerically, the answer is 4.3 N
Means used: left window 7.34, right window 7.68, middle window 7.1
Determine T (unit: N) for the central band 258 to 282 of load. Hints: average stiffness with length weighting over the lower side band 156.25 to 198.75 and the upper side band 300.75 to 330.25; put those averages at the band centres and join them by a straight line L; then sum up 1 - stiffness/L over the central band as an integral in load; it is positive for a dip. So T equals 1.6 N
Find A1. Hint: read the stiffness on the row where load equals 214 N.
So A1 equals 7.132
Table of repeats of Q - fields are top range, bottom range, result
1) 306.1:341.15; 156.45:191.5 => 1.14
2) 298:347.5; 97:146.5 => 1.25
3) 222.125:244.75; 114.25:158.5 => 1.33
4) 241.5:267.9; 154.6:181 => 1.17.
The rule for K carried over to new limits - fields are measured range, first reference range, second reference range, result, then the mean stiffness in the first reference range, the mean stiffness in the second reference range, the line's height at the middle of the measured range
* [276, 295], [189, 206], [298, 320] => 1.1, 7.22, 7.78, 7.66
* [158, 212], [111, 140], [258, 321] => -2.5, 6.36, 7.31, 6.7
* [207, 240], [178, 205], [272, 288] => 1.0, 7.41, 7.08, 7.29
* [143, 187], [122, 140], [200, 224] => 7.6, 6.22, 7.28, 6.66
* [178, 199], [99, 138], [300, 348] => -1.4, 6.58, 7.78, 6.99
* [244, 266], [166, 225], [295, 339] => 0.3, 7.28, 7.66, 7.47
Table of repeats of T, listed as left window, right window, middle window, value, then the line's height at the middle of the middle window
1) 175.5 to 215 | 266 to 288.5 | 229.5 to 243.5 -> 0.7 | 7.16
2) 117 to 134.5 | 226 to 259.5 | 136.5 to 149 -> 4.2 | 6.56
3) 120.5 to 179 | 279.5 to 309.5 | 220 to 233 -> -0.9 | 6.48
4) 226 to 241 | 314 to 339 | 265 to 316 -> 0.3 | 7.31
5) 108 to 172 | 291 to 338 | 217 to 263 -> -3.0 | 6.68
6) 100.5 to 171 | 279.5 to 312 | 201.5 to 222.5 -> -2.7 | 6.47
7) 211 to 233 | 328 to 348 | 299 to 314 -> -0.4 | 7.6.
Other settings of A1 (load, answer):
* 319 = 7.448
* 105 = 7.657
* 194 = 7.343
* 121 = 6.597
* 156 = 3.694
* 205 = 7.173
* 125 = 6.637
